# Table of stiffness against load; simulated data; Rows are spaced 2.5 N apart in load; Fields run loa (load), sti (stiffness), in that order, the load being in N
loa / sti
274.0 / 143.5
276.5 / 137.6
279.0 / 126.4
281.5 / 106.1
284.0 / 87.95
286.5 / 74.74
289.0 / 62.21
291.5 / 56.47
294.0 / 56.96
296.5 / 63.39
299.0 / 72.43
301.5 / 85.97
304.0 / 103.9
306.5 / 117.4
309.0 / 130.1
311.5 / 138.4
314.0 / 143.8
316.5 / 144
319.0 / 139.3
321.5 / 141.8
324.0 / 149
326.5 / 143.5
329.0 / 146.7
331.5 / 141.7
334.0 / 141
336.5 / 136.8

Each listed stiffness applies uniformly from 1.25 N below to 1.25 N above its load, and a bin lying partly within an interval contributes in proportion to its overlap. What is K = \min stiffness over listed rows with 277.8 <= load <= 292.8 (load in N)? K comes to 56.47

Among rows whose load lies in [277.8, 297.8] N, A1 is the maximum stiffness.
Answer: 126.4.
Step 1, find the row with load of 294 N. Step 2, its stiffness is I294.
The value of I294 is 56.96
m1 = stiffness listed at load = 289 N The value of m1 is 62.21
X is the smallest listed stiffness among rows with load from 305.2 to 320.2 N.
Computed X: 117.4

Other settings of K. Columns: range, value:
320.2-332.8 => 141.7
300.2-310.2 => 85.97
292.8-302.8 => 56.96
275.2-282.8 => 106.1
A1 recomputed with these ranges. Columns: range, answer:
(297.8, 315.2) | 143.8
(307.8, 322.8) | 144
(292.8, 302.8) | 85.97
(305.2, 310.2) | 130.1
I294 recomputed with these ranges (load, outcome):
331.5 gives 141.7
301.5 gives 85.97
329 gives 146.7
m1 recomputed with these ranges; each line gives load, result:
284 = 87.95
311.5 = 138.4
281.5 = 106.1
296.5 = 63.39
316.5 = 144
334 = 141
